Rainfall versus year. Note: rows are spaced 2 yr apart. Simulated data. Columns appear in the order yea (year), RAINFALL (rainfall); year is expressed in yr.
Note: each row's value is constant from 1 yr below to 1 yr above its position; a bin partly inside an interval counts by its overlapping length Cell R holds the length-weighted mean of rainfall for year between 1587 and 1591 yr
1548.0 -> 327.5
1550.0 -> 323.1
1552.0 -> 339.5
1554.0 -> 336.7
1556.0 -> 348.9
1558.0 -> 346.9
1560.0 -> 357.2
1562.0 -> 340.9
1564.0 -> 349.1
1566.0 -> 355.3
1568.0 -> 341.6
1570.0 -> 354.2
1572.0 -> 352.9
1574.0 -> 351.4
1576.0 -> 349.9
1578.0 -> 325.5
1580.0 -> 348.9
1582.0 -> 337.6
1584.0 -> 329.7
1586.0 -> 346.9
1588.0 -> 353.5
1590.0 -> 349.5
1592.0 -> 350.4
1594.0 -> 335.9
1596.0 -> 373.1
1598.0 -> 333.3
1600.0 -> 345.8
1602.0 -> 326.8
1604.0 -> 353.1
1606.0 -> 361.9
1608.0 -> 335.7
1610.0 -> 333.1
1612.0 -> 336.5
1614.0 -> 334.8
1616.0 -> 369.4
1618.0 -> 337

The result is 352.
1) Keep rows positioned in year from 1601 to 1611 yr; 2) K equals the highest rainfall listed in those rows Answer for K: 361.9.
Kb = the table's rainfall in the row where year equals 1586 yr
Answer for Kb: 346.9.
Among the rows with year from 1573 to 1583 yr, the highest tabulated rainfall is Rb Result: 351.4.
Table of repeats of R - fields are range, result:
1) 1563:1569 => 349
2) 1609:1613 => 335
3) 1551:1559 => 343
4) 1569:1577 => 352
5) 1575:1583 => 340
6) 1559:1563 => 349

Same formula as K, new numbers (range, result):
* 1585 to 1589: 353.5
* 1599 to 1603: 345.8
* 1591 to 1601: 373.1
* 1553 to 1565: 357.2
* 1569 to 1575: 354.2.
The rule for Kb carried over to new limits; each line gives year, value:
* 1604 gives 353.1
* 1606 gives 361.9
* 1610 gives 333.1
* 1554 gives 336.7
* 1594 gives 335.9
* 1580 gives 348.9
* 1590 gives 349.5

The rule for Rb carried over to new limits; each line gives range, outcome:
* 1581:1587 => 346.9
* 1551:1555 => 339.5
